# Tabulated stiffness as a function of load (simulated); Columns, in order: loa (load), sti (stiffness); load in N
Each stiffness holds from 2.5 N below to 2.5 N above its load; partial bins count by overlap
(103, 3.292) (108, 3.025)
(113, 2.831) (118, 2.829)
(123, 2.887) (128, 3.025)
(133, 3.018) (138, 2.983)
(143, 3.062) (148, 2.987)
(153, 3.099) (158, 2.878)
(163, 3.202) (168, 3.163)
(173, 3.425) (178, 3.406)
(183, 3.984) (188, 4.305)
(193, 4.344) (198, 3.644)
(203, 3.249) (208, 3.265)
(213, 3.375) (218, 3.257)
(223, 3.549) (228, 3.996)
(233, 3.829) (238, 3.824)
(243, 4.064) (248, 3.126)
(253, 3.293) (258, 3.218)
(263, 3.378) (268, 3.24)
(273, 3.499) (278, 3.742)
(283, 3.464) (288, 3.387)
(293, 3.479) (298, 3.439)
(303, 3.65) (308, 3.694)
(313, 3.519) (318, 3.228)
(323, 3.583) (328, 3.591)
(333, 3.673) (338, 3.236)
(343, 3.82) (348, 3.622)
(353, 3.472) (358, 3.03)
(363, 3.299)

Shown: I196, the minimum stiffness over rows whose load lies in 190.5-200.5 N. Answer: 3.644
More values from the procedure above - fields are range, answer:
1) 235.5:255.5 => 3.126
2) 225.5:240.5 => 3.824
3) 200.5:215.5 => 3.249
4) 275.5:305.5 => 3.387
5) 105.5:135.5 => 2.829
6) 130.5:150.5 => 2.983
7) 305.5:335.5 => 3.228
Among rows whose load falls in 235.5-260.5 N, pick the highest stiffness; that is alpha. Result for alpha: 4.064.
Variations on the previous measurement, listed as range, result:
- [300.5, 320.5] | 3.694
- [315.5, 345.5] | 3.82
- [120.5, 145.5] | 3.062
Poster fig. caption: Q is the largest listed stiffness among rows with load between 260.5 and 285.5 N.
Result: 3.742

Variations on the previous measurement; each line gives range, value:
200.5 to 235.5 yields 3.996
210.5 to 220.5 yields 3.375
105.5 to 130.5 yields 3.025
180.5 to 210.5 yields 4.344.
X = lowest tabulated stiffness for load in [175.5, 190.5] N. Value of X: 3.406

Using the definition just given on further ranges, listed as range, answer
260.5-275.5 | 3.24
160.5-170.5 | 3.163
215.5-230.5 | 3.257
